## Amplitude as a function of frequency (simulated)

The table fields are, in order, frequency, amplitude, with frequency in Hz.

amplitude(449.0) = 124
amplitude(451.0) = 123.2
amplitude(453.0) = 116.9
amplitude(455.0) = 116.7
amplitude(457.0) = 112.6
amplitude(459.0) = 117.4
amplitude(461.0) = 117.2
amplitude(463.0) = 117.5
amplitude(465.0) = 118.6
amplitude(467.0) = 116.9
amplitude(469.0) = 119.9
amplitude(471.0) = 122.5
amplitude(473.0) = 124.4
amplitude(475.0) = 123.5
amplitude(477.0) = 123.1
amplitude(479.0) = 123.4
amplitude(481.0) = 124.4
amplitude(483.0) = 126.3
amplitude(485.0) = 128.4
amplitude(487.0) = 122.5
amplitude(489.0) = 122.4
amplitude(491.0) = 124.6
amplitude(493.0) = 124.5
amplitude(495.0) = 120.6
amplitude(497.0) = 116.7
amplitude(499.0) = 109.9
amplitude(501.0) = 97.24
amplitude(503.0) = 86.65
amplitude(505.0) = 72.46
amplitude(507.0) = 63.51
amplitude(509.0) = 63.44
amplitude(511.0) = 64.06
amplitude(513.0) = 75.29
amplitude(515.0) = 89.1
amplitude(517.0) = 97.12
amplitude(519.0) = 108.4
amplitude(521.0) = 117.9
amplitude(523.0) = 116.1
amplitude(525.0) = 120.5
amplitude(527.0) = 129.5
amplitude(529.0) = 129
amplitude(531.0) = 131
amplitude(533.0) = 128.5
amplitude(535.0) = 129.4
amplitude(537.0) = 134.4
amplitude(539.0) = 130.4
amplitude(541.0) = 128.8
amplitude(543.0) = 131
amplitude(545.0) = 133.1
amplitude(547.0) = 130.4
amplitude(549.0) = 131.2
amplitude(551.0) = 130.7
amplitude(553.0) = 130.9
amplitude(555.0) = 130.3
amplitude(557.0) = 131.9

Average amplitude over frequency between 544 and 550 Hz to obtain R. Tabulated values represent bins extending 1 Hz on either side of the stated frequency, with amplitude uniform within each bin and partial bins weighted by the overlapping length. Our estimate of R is 132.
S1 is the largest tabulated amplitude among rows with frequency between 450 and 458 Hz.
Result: 123.2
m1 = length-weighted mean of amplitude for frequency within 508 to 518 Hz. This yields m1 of 77.8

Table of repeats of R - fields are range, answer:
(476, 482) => 124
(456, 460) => 115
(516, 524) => 110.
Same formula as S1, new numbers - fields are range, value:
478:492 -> 128.4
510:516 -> 89.1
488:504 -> 124.6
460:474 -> 124.4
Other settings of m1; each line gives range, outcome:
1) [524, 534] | 128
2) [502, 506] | 79.6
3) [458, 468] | 118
